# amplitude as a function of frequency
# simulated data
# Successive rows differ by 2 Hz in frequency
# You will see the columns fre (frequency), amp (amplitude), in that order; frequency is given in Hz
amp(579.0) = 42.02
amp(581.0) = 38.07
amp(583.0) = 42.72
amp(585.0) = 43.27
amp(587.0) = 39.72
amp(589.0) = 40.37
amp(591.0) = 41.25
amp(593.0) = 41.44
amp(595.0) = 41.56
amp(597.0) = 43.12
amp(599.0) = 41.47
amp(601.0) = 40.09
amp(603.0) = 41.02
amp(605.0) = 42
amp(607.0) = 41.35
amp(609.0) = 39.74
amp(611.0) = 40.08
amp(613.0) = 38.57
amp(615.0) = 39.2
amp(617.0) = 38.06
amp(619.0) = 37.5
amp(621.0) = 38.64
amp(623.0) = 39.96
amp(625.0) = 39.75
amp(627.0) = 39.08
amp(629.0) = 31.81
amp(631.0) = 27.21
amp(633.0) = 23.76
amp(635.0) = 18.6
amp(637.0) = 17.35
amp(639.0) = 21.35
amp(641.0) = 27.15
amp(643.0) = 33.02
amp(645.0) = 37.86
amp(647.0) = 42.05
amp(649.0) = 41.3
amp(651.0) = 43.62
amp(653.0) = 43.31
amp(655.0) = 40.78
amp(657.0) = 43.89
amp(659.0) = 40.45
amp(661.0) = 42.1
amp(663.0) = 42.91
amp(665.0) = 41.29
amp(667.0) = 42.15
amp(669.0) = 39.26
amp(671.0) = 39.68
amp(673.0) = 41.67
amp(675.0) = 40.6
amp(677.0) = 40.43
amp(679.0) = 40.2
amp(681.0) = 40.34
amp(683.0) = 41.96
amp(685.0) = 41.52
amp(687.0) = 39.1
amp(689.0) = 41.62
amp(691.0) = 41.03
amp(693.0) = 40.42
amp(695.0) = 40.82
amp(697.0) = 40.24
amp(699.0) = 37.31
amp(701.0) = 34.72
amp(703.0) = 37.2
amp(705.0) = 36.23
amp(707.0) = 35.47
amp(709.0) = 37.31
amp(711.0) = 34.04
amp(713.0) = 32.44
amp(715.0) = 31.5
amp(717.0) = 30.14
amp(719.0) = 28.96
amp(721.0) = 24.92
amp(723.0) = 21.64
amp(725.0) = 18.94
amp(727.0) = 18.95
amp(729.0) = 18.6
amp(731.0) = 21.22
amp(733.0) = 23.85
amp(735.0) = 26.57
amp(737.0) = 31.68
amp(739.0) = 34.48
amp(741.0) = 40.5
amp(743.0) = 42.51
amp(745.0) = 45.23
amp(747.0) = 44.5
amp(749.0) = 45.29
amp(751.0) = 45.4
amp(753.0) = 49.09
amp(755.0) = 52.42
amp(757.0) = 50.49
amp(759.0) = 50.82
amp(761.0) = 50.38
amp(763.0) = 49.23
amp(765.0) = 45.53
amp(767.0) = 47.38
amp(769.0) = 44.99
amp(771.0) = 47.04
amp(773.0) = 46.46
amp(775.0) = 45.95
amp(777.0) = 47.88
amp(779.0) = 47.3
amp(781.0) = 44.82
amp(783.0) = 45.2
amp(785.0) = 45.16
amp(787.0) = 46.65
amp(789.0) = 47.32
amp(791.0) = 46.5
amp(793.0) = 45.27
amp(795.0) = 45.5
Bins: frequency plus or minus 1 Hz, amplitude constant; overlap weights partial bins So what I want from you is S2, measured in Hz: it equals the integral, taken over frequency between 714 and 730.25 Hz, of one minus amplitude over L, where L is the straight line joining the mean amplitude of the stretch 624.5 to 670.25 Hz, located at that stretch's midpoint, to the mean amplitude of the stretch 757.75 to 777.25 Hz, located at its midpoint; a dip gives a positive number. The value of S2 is 7.1 Hz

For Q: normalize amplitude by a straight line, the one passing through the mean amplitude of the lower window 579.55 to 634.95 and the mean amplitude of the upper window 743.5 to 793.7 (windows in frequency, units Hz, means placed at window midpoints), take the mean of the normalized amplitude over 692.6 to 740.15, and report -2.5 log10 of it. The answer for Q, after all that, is 0.397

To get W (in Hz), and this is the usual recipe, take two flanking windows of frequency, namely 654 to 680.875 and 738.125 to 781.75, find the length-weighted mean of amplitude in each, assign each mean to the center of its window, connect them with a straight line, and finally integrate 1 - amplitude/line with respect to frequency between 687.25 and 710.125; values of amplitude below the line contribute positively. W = 2.4 Hz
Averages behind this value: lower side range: 41.2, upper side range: 46.3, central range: 38.4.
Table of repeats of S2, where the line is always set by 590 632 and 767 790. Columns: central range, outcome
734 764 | 0.79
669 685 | 0.51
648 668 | -0.49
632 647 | 5.10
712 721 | 2.79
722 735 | 6.82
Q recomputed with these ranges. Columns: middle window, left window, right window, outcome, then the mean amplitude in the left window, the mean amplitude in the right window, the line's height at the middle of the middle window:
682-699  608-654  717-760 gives -0.17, 34.7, 34.9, 34.8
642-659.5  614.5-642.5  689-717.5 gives -0.23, 31.3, 36.6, 32.9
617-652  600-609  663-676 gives 0.23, 41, 40.9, 41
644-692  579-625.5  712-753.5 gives -0.14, 40.4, 32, 36.2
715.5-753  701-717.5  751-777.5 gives 0.28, 34.4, 48.2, 40.7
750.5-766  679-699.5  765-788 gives -0.10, 40.5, 46.2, 45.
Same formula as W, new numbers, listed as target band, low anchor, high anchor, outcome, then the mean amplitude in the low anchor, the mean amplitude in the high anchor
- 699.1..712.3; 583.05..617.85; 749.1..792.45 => 2.6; 40.8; 47.4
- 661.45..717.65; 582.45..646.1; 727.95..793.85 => 1.4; 36.5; 42.9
